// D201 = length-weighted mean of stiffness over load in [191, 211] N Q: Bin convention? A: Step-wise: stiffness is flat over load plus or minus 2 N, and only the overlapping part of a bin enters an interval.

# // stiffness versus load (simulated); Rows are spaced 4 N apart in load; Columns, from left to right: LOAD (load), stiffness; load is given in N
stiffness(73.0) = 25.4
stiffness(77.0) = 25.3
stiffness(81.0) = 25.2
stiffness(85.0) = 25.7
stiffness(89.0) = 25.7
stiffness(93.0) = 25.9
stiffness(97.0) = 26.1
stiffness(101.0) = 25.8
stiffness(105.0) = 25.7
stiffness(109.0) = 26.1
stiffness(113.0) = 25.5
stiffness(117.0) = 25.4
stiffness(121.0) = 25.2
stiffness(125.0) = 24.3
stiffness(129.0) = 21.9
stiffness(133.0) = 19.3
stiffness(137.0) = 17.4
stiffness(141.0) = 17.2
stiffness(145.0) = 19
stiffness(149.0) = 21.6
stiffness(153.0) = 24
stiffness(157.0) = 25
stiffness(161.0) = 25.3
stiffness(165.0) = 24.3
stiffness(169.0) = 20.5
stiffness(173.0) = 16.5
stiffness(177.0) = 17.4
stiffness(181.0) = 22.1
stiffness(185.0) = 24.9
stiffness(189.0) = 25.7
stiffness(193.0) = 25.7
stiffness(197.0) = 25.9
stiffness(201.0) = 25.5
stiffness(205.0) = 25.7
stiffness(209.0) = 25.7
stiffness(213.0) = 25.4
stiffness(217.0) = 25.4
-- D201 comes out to 25.7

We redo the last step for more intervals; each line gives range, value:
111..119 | 25.4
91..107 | 25.9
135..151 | 18.8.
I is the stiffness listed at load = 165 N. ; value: 24.3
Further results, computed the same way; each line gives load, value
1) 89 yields 25.7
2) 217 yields 25.4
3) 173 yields 16.5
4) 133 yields 19.3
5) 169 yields 20.5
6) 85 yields 25.7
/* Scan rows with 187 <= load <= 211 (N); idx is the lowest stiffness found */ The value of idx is 25.5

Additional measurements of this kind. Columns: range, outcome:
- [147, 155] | 21.6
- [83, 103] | 25.7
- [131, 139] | 17.4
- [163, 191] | 16.5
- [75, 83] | 25.2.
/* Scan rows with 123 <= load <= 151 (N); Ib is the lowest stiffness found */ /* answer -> 17.2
